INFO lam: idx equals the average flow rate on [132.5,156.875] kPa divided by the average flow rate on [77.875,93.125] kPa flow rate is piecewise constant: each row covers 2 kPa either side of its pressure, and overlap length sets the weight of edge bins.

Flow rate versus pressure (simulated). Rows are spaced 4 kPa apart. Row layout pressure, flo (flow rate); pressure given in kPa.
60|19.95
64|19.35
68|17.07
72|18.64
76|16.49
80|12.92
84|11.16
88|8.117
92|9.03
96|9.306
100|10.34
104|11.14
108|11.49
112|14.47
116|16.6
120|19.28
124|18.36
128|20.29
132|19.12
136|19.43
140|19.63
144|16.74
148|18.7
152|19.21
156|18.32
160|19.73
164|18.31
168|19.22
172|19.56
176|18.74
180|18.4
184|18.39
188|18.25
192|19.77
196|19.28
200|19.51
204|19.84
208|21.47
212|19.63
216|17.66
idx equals 1.79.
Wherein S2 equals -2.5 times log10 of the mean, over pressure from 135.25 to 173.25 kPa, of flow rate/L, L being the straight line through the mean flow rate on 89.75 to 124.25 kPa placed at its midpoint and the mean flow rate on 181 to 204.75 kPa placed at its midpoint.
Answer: -0.15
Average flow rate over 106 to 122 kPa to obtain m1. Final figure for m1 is 15.5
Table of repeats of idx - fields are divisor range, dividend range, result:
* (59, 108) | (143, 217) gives 1.42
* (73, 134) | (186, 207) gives 1.39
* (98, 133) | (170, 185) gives 1.21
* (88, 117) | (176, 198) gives 1.66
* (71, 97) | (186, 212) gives 1.63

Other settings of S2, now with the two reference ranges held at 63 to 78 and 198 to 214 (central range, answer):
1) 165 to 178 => 0.02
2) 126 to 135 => -0.05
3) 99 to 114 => 0.47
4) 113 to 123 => 0.06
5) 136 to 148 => 0.03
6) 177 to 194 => 0.06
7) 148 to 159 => 0.02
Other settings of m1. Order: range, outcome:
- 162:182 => 18.8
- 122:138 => 19.3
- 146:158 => 18.7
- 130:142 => 19.4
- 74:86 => 13.5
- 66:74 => 17.9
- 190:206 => 19.6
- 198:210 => 20.3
